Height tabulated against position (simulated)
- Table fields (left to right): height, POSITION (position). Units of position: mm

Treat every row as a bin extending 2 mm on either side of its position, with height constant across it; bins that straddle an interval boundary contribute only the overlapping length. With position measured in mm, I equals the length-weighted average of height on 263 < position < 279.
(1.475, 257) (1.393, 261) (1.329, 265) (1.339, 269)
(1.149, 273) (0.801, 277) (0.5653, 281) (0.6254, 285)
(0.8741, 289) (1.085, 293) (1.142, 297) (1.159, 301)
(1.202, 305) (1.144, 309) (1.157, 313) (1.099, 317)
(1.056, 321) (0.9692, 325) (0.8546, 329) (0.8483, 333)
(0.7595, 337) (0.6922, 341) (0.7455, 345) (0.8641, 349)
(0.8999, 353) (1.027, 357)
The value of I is 1.15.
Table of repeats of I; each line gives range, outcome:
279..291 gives 0.688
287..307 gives 1.09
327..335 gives 0.851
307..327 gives 1.09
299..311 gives 1.17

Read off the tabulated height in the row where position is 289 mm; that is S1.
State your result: 0.8741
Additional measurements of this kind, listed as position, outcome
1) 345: 0.7455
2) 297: 1.142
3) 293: 1.085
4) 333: 0.8483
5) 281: 0.5653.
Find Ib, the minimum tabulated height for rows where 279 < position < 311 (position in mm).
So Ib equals 0.5653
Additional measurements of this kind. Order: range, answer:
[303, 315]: 1.144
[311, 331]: 0.8546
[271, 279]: 0.801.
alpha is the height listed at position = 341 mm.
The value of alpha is 0.6922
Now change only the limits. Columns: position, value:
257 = 1.475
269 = 1.339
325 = 0.9692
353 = 0.8999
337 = 0.7595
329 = 0.8546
